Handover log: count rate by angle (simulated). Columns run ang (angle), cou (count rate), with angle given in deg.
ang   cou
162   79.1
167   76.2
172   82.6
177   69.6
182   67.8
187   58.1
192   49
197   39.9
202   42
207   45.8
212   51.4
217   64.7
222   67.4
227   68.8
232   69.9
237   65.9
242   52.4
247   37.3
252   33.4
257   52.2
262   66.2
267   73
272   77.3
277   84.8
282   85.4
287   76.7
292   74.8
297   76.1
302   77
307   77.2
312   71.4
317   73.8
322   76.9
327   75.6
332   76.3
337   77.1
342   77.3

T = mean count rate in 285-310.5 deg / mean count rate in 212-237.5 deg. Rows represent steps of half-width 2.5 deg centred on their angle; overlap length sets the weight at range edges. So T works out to 1.2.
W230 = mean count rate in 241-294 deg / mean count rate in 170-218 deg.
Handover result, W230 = 1.2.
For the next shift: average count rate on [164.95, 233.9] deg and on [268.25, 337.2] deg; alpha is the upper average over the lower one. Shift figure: 1.27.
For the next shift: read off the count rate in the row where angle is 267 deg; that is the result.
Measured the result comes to 73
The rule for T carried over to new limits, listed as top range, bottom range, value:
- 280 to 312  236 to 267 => 1.48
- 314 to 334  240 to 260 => 1.71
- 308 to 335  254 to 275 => 1.12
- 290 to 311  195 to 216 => 1.64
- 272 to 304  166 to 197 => 1.22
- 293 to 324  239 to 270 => 1.42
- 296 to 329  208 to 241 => 1.19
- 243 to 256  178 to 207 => 0.76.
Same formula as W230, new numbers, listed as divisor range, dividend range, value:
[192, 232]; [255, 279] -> 1.29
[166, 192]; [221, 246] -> 0.92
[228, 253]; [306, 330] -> 1.39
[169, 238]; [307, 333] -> 1.24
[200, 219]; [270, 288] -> 1.60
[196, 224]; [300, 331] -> 1.44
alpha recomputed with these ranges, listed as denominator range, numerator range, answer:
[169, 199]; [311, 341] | 1.22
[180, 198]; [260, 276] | 1.35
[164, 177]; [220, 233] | 0.89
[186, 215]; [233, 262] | 1.07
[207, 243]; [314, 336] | 1.22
